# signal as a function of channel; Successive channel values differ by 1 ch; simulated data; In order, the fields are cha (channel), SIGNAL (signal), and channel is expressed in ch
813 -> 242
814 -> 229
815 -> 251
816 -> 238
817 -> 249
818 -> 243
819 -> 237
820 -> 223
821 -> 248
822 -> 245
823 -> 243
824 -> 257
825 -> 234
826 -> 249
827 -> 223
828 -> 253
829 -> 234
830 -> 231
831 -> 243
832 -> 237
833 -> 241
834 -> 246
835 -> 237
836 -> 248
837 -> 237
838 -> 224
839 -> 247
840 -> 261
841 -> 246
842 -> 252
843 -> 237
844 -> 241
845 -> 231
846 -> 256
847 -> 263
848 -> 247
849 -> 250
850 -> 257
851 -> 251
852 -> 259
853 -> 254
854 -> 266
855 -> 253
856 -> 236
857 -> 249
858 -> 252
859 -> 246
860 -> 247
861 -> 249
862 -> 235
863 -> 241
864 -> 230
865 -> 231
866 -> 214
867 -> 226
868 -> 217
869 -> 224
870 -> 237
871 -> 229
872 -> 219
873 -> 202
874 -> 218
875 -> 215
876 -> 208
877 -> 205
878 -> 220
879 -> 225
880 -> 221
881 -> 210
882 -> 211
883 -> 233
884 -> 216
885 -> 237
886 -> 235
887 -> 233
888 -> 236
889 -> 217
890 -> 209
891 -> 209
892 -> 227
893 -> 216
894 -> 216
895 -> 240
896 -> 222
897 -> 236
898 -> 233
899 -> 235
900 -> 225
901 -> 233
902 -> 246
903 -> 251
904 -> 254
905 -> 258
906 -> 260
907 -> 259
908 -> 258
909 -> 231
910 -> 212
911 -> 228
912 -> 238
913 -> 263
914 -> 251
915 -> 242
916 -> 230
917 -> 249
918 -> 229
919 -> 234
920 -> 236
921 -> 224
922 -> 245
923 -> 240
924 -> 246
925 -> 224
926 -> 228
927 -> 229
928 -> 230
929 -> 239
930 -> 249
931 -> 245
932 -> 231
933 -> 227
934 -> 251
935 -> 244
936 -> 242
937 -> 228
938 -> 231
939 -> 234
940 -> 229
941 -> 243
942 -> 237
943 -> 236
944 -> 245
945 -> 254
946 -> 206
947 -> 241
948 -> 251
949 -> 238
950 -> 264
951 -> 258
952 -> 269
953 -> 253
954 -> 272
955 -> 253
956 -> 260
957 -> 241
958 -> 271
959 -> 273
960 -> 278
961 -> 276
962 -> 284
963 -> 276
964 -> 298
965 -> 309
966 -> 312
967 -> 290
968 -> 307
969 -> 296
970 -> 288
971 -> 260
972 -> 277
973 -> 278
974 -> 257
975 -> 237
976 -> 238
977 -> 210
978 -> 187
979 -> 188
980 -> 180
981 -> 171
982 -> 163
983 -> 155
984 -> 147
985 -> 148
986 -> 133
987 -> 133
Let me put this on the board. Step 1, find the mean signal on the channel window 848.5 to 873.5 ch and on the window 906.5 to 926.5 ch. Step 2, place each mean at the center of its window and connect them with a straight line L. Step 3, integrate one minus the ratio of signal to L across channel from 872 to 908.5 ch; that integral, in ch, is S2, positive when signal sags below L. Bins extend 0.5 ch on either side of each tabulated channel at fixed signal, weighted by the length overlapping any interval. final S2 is 1.6 ch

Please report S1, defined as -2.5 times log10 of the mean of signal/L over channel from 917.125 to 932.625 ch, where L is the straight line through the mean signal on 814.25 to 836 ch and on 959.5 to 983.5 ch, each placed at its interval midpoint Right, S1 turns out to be 0.05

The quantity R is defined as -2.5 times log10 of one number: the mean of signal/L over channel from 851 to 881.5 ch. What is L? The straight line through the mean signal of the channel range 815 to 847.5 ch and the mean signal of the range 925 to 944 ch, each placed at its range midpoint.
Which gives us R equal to 0.04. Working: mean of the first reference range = 242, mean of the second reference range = 236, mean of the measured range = 232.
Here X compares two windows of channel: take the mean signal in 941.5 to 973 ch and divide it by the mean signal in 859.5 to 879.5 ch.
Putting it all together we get 1.2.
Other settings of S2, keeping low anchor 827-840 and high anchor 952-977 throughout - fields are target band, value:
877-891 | 1.69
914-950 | 3.73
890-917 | 2.15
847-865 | -0.19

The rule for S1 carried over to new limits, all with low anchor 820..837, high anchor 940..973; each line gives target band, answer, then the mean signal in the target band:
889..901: 0.134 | 224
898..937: 0.081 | 240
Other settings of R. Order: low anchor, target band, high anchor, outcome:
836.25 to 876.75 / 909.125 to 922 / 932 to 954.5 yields 0.02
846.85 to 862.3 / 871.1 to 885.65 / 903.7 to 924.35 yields 0.14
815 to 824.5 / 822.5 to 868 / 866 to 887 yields -0.05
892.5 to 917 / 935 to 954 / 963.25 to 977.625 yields 0.08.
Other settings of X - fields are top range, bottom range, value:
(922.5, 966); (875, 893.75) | 1.14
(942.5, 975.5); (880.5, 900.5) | 1.19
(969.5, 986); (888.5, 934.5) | 0.89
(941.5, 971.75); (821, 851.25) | 1.09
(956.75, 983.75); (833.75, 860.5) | 1.01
